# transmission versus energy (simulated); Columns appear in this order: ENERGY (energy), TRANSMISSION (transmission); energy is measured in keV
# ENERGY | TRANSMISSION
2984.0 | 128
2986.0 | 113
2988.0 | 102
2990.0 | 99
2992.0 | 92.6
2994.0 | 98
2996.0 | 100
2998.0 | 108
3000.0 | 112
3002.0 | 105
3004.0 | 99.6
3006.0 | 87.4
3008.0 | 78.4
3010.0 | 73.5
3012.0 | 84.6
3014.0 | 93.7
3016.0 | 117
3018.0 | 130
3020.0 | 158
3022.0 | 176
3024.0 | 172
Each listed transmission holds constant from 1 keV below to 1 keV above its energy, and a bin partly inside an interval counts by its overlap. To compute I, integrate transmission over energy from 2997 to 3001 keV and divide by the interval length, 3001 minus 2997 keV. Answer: 110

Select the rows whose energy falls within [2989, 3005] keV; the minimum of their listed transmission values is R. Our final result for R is 92.6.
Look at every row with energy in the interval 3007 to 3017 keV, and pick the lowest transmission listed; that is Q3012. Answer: 73.5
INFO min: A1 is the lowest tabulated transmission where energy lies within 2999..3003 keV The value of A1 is 105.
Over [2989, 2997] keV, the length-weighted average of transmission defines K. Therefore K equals 97.4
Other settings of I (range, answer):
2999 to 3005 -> 106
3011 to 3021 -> 117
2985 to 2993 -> 102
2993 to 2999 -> 102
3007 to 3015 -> 82.6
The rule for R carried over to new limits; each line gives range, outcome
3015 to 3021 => 117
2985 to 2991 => 99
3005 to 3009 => 78.4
